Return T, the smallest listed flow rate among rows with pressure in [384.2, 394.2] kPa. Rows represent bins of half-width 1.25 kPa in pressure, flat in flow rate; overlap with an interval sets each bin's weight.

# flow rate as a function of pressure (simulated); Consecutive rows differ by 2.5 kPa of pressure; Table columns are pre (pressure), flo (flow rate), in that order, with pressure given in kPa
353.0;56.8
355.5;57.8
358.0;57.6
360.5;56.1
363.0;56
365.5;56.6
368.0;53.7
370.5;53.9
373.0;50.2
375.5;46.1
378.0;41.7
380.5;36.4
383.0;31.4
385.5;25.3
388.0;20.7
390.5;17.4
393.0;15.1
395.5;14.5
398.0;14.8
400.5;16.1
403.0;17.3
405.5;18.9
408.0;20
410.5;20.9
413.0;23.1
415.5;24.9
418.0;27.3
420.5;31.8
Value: 15.1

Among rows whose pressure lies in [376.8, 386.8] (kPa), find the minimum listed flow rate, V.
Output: 25.3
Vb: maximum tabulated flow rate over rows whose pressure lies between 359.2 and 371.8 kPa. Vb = 56.6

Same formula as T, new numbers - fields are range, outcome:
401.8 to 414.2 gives 17.3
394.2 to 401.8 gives 14.5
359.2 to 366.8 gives 56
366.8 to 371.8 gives 53.7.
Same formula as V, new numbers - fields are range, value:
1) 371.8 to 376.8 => 46.1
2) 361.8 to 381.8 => 36.4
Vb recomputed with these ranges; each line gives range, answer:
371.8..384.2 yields 50.2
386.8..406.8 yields 20.7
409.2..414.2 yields 23.1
